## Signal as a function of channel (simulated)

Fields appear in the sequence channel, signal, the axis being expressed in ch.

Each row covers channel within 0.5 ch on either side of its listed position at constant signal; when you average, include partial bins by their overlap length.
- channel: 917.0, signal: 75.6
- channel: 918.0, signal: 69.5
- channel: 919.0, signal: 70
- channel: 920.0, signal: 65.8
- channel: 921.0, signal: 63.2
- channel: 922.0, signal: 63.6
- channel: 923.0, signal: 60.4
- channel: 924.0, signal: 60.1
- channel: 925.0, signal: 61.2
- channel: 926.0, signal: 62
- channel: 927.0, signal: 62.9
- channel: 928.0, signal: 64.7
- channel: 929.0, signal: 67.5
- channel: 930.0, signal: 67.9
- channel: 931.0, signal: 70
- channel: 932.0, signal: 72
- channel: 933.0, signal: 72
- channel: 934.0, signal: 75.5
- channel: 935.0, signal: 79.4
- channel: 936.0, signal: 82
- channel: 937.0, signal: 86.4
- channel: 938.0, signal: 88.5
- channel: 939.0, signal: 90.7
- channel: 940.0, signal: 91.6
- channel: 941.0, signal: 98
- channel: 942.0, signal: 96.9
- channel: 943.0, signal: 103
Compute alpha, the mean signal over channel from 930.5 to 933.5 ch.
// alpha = 71.3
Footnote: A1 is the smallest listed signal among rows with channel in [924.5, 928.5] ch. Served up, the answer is 61.2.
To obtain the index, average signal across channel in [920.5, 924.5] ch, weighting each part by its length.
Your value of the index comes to 61.8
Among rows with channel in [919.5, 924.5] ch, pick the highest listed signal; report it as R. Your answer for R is 65.8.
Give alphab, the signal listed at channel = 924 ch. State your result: 60.1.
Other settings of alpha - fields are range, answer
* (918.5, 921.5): 66.3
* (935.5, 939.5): 86.9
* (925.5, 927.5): 62.5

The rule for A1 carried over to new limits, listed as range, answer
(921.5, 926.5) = 60.1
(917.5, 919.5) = 69.5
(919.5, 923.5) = 60.4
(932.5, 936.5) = 72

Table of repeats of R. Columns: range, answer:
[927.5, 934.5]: 75.5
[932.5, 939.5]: 90.7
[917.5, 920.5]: 70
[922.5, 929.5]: 67.5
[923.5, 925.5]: 61.2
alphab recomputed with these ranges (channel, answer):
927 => 62.9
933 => 72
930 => 67.9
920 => 65.8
